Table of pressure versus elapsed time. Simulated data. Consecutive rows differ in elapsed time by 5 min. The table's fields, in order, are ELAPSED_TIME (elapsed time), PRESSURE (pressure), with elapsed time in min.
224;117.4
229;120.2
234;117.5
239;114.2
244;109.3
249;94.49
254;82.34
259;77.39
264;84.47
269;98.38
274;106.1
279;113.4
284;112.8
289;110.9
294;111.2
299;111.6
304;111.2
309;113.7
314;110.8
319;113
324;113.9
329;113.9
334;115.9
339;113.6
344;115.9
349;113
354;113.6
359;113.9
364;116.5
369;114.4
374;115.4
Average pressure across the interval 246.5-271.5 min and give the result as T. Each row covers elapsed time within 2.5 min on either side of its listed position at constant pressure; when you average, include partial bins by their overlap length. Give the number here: 87.4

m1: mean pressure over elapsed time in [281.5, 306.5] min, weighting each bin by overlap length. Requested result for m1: 112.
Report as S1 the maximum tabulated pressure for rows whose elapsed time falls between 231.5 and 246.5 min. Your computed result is 117.5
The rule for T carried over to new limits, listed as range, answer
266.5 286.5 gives 108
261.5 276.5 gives 96.3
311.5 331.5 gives 113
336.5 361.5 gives 114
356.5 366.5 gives 115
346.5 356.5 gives 113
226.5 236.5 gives 119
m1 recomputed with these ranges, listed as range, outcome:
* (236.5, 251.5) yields 106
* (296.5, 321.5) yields 112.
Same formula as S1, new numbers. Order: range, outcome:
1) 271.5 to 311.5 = 113.7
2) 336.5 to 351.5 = 115.9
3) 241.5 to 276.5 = 109.3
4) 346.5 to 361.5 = 113.9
